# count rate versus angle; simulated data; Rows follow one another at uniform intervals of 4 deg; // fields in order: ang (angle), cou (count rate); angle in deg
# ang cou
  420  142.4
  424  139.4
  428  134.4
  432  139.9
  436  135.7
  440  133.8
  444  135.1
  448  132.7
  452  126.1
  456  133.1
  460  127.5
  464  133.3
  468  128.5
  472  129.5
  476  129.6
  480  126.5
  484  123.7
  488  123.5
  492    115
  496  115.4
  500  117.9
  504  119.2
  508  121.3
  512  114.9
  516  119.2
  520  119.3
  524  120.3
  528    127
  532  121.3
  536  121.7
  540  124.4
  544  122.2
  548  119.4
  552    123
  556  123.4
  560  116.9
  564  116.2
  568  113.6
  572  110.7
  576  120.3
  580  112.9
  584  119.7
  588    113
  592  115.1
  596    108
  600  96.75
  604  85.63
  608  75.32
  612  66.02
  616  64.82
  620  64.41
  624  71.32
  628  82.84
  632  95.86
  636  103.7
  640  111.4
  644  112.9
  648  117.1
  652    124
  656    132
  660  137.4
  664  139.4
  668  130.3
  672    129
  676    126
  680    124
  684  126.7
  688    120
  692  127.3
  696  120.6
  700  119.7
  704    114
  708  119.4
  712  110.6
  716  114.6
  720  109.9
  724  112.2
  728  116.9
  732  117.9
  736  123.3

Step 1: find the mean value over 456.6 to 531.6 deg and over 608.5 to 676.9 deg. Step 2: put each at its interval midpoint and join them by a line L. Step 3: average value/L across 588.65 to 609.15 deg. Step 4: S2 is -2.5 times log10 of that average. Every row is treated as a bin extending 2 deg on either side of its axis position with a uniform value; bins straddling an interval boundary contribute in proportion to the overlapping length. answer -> 0.13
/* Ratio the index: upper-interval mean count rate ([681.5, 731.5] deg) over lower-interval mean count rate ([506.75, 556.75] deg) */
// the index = 0.97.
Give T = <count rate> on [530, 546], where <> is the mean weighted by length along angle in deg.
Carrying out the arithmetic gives 122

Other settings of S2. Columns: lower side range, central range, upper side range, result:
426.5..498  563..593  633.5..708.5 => 0.09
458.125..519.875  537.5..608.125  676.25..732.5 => 0.08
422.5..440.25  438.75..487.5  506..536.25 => 0.01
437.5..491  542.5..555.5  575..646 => -0.12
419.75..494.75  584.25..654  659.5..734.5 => 0.29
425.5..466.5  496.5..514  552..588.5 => 0.07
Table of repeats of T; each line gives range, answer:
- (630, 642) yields 104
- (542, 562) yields 121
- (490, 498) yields 115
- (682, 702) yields 123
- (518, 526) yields 120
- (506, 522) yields 119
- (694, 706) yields 118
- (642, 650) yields 115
